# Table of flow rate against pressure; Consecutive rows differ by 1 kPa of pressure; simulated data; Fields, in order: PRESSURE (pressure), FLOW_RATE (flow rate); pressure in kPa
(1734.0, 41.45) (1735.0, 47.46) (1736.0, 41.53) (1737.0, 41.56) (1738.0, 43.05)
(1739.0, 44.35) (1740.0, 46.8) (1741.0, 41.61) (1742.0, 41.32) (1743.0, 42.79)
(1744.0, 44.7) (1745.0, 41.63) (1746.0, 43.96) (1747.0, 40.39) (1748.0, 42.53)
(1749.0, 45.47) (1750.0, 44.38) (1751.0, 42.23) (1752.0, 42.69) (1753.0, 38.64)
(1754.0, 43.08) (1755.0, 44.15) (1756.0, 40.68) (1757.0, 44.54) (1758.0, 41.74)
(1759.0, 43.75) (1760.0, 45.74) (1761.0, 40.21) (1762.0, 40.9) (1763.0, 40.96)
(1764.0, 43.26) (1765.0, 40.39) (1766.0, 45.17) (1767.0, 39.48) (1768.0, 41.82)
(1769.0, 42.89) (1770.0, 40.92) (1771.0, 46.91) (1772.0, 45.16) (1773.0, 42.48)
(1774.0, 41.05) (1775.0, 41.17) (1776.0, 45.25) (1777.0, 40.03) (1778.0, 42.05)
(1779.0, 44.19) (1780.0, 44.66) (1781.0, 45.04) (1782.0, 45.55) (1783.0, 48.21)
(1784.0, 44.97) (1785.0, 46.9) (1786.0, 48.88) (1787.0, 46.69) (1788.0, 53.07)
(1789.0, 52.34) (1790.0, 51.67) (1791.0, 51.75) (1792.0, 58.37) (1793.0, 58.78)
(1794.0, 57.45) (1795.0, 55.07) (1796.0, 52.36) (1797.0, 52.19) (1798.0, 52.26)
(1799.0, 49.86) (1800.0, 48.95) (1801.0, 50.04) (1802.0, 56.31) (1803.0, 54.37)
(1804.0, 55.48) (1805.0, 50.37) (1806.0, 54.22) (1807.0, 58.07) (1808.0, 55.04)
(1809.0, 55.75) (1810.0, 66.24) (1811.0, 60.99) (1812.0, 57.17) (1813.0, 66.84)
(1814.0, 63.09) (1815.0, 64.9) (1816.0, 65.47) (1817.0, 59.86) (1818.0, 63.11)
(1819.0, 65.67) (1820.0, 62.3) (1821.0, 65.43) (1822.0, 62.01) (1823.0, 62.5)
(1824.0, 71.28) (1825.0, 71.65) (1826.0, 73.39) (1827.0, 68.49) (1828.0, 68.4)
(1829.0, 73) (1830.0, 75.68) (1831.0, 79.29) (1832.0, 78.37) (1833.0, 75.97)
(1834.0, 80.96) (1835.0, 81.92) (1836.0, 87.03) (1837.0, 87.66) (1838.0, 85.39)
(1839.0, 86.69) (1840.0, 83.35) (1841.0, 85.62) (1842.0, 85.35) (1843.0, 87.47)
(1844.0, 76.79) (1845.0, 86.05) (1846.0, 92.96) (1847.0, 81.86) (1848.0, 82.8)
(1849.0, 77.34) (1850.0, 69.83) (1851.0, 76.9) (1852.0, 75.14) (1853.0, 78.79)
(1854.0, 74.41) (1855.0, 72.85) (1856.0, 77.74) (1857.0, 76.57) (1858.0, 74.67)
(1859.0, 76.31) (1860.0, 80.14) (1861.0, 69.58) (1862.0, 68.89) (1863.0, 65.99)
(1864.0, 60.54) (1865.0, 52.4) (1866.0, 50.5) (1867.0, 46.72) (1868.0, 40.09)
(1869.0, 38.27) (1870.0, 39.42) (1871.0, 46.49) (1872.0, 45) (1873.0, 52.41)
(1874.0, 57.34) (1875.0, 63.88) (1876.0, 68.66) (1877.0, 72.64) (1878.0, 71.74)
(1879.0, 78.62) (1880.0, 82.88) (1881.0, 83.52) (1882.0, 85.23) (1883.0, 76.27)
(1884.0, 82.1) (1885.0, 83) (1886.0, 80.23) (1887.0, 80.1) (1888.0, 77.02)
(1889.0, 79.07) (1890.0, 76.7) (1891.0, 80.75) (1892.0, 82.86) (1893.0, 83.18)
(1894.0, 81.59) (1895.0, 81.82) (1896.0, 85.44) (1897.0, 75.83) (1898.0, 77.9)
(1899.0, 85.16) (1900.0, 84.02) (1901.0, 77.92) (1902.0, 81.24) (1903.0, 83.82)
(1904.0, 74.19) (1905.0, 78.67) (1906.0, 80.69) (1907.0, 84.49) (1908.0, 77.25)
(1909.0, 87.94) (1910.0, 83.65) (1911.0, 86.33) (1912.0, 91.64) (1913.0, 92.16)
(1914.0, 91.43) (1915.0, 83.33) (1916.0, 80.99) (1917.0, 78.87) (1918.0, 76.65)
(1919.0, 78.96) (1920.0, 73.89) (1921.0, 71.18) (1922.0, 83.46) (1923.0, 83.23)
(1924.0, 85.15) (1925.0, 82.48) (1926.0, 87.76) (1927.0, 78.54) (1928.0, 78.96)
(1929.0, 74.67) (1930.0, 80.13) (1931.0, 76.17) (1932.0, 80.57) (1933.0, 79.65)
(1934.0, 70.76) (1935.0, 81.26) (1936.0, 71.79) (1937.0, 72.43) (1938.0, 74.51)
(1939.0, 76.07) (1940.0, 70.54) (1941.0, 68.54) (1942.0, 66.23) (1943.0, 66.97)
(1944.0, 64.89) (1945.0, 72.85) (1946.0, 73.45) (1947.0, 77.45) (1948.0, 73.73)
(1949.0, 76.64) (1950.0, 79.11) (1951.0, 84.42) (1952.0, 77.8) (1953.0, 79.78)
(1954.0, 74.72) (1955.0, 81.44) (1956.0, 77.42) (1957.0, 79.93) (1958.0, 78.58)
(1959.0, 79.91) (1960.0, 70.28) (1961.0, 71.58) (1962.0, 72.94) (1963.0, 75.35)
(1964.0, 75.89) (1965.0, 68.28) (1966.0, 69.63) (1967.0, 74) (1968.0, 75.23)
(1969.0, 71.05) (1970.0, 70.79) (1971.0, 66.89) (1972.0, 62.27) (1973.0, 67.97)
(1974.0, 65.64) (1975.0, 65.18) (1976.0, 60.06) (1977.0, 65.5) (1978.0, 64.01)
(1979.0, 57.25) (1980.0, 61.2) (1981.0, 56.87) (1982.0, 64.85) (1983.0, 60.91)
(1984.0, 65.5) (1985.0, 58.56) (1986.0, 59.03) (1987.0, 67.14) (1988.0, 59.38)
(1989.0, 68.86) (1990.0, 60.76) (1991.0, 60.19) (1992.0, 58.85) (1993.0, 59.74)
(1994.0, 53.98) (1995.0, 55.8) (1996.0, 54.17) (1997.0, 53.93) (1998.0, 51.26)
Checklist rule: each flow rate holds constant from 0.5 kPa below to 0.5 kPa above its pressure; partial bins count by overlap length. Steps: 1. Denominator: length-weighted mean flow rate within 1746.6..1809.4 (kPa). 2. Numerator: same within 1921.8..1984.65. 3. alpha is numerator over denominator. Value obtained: 1.55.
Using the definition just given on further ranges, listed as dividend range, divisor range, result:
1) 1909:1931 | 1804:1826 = 1.32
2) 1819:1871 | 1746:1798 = 1.59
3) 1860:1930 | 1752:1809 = 1.58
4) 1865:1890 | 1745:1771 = 1.55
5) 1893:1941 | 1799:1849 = 1.15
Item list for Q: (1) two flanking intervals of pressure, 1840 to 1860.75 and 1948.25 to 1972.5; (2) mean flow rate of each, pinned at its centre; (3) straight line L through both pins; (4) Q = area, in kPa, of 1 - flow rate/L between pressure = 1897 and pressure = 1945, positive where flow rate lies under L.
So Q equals -1.59 kPa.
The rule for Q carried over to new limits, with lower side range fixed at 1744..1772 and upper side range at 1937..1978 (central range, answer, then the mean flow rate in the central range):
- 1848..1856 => -2.7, 75.7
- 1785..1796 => -1.3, 53.1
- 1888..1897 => -2.6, 80.9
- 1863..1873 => 1.9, 47.9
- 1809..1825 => -3.8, 63.8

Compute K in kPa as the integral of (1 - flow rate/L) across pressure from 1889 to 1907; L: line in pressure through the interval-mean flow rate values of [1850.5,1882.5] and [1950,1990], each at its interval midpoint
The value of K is -3.7 kPa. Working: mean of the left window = 65.8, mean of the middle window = 80.8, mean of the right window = 69.4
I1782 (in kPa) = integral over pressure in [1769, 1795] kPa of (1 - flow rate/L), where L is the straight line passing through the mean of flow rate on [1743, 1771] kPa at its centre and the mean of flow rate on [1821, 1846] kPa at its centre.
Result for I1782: 3.3 kPa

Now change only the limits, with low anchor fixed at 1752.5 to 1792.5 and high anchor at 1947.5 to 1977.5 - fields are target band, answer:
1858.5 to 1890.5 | -3.5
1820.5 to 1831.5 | -3.6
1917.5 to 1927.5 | -1.9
